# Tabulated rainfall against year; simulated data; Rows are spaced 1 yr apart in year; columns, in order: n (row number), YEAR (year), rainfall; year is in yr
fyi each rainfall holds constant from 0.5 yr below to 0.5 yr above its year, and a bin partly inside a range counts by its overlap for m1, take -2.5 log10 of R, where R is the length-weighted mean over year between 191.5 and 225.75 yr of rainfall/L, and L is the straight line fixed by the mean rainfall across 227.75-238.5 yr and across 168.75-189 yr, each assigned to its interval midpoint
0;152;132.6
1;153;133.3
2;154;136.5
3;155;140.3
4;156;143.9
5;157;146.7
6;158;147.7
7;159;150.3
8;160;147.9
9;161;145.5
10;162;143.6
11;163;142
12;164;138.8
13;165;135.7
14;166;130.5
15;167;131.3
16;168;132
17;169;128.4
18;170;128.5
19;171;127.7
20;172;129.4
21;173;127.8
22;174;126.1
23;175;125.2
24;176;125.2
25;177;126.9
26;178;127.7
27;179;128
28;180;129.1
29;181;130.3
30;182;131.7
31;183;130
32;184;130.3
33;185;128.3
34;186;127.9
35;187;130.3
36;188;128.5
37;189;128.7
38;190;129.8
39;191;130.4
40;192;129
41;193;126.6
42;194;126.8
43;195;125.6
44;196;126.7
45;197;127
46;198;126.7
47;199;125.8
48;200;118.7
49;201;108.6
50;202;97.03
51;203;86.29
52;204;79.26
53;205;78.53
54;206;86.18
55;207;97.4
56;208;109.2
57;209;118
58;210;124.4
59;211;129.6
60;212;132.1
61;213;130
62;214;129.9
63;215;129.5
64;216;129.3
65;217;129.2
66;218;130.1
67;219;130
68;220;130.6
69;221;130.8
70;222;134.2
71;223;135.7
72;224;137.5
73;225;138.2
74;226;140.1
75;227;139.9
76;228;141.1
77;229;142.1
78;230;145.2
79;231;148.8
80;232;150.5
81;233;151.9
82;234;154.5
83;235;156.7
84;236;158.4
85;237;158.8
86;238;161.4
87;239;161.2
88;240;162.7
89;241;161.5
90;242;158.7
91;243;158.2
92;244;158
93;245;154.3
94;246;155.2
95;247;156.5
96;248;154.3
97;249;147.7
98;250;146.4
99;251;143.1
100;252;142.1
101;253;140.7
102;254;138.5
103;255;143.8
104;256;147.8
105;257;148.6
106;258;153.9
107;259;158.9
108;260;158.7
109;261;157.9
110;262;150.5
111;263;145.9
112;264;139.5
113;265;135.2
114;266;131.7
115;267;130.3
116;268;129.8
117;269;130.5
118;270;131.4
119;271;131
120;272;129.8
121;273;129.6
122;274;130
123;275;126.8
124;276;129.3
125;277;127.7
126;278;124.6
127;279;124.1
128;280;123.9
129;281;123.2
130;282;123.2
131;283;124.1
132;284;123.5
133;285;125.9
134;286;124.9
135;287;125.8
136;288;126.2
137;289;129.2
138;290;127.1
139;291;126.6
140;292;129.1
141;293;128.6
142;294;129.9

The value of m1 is 0.17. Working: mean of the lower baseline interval 128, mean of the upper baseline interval 152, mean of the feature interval 121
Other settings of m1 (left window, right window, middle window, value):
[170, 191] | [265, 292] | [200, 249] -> -0.059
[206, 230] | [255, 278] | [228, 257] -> -0.136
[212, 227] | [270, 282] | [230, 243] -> -0.194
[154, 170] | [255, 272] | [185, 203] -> 0.141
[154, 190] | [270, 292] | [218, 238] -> -0.108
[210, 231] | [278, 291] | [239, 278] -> -0.120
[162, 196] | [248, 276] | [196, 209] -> 0.256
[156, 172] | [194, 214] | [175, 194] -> -0.030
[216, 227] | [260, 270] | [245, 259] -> -0.079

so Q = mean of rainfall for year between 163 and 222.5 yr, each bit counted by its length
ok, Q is 124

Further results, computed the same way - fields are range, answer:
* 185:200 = 128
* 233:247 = 158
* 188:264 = 136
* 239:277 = 145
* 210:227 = 132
